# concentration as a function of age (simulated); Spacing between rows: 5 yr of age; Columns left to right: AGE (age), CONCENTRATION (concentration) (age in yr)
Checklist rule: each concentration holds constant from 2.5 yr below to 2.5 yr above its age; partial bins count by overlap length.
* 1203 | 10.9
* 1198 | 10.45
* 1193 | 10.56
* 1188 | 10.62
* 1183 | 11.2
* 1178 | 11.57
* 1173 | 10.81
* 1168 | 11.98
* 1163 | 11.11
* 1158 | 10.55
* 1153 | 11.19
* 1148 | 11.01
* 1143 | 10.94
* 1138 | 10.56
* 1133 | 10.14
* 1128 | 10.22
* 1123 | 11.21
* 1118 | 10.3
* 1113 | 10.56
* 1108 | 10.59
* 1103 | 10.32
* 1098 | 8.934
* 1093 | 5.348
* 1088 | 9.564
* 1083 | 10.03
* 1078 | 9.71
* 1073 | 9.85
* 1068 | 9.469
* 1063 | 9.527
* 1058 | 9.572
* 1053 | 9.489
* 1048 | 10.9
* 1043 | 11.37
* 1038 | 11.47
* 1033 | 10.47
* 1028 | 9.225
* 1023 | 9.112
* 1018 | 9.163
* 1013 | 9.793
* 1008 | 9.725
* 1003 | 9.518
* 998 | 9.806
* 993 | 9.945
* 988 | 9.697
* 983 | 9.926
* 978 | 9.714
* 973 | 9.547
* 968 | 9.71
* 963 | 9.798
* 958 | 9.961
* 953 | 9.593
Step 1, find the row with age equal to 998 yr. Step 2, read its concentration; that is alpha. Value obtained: 9.806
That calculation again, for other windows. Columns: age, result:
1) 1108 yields 10.59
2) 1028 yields 9.225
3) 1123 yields 11.21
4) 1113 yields 10.56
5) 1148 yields 11.01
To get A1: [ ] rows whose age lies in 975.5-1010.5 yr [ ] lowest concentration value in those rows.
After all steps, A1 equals 9.518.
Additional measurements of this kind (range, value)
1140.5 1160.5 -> 10.55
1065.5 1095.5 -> 5.348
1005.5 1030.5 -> 9.112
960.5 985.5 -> 9.547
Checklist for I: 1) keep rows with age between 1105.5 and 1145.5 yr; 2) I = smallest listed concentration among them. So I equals 10.14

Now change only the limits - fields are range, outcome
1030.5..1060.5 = 9.489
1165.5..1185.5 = 10.81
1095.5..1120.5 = 8.934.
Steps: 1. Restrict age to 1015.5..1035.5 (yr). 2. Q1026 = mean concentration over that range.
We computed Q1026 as 9.49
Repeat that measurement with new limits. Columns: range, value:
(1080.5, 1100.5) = 8.47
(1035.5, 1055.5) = 10.8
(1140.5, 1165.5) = 11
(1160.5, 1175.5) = 11.3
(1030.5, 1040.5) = 11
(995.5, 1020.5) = 9.6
